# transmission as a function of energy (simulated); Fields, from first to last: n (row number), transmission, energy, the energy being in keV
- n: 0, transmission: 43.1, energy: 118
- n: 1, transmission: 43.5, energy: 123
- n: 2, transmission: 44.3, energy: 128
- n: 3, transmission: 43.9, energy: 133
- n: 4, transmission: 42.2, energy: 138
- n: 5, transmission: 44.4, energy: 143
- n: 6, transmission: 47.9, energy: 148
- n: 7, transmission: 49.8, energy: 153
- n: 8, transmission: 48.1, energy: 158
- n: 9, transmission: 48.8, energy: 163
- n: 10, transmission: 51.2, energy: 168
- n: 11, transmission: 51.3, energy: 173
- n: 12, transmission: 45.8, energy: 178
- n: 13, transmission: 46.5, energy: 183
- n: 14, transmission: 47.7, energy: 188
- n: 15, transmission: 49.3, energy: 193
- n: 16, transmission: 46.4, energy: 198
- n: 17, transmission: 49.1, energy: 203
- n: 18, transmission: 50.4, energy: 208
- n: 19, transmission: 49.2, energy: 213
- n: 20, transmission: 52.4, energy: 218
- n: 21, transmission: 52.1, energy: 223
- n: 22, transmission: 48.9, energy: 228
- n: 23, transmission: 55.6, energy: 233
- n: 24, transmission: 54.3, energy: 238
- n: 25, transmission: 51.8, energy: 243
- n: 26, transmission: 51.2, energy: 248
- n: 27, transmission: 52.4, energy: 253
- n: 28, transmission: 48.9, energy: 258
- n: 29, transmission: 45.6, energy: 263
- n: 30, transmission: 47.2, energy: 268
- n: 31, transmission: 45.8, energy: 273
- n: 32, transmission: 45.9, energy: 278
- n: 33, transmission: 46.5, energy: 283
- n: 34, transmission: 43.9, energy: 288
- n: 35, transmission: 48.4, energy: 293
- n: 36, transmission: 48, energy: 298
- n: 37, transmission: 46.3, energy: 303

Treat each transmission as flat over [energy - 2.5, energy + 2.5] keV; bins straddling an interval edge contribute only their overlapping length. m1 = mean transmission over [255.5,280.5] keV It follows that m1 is 46.7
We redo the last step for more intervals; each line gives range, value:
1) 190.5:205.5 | 48.3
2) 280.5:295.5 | 46.3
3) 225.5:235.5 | 52.2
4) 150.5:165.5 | 48.9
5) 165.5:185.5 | 48.7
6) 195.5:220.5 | 49.5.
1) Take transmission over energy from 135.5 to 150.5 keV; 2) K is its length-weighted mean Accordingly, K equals 44.8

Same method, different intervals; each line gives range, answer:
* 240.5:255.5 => 51.8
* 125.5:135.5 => 44.1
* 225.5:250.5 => 52.4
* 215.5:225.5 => 52.2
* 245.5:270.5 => 49.1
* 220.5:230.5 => 50.5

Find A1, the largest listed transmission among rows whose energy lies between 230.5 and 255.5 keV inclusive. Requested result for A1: 55.6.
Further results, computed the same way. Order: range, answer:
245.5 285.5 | 52.4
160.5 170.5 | 51.2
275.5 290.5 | 46.5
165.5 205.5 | 51.3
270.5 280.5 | 45.9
